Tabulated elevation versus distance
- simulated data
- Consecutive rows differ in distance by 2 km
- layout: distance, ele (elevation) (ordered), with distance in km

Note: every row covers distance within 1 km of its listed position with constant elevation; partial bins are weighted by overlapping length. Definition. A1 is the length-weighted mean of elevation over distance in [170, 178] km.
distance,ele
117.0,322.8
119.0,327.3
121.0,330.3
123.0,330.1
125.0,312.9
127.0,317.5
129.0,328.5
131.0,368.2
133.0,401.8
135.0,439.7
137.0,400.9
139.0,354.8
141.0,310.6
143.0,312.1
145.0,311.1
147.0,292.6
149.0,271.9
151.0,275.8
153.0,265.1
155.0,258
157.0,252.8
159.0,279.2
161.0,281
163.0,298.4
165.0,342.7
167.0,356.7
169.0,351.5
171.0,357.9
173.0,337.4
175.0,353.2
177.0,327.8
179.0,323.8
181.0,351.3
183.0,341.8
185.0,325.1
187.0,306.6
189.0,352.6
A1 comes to 344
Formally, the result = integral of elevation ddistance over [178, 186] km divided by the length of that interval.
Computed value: 336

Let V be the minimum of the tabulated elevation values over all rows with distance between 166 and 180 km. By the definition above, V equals 323.8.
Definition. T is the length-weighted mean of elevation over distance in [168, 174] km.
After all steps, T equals 349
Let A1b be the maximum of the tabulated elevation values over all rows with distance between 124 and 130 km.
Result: 328.5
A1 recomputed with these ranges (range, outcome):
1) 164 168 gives 350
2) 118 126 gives 325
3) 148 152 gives 274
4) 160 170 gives 326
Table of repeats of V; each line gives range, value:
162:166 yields 298.4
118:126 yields 312.9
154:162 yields 252.8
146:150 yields 271.9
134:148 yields 292.6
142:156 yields 258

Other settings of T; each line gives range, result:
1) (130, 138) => 403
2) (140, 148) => 307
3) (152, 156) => 262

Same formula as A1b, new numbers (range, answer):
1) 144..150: 311.1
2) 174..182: 353.2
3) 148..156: 275.8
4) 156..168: 356.7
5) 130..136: 439.7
